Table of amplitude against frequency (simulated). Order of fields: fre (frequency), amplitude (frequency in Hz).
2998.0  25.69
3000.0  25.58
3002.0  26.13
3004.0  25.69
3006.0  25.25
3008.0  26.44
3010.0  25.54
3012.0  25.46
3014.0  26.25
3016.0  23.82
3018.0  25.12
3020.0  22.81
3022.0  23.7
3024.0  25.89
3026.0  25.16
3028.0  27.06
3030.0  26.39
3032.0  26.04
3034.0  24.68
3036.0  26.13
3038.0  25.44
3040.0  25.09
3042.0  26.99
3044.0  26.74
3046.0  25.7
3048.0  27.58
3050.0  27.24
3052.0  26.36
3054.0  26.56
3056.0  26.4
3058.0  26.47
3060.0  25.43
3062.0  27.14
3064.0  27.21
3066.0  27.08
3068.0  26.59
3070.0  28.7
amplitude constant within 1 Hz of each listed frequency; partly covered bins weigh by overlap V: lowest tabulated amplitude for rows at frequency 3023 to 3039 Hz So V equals 24.68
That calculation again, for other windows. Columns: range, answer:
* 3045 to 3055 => 25.7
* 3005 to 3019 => 23.82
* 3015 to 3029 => 22.81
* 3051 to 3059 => 26.36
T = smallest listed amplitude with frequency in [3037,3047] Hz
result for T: 25.09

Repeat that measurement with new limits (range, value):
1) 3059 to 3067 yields 25.43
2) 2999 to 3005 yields 25.58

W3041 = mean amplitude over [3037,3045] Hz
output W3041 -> 26.1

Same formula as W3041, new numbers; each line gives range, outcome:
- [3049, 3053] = 26.8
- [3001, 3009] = 25.9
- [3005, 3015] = 25.8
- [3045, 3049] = 26.6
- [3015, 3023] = 23.9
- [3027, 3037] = 26.1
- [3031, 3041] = 25.5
